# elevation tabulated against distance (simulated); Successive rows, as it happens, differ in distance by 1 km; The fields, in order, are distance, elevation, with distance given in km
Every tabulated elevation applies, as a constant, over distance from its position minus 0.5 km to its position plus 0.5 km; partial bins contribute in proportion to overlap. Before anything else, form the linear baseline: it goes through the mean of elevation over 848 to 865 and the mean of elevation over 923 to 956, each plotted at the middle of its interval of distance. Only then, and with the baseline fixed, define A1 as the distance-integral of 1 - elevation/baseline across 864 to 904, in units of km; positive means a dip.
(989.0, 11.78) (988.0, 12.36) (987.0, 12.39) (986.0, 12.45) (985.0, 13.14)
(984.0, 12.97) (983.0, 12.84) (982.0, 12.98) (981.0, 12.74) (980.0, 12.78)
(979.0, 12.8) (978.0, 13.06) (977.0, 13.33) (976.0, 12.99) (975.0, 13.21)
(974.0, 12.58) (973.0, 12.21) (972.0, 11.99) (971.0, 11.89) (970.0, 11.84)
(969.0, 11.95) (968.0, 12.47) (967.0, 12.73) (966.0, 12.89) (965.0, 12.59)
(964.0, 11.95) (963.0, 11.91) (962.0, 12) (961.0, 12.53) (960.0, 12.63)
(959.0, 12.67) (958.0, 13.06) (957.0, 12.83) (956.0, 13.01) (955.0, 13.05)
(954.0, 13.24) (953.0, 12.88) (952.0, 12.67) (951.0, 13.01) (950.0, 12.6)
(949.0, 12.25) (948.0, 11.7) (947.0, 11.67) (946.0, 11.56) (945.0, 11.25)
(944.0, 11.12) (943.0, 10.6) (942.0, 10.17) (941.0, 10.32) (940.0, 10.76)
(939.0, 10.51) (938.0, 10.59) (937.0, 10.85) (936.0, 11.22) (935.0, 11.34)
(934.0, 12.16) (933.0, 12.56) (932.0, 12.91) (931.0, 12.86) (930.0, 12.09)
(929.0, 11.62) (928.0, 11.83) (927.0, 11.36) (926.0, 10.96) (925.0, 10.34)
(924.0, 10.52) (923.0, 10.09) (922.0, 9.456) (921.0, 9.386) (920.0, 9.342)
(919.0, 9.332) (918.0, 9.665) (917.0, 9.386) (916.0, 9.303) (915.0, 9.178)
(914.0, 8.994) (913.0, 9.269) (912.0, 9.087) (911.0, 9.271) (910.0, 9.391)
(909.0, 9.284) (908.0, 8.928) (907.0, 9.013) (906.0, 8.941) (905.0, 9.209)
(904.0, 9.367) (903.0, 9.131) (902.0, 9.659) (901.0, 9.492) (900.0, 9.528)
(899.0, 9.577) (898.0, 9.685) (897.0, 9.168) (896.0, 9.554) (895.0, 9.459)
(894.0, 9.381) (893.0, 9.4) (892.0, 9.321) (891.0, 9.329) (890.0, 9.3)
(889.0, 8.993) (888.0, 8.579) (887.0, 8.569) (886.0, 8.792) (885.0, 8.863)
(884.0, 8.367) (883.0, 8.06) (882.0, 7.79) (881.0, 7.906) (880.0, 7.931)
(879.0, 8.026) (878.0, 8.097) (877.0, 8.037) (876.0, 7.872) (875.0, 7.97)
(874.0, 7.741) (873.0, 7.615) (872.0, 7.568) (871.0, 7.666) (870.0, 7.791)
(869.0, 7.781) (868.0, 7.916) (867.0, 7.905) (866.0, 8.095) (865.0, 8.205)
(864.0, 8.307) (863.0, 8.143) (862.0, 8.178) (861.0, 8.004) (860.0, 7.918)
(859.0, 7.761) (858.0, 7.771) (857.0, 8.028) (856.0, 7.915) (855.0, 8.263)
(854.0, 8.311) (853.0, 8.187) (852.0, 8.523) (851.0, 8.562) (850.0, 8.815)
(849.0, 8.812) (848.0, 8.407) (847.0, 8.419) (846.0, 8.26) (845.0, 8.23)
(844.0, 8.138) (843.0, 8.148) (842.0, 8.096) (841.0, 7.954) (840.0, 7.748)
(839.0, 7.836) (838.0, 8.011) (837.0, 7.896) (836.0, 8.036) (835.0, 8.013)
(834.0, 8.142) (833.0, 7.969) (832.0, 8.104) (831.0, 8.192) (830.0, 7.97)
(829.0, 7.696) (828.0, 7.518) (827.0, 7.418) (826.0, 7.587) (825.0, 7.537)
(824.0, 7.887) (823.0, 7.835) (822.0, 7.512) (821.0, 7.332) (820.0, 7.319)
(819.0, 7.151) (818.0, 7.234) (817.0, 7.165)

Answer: 3.4 km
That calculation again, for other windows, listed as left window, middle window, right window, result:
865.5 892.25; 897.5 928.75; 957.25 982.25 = 0.7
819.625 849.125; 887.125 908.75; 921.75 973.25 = 1.8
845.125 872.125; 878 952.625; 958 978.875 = 2.7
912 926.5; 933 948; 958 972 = -0.3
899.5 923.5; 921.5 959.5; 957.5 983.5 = -2.7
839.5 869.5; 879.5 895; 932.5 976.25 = 1.2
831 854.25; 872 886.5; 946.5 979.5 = 2.2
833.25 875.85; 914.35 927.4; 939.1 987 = 1.0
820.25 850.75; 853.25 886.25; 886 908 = 2.6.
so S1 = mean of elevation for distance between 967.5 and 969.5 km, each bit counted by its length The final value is 12.2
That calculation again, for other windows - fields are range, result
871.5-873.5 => 7.59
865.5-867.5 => 8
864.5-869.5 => 7.98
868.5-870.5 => 7.79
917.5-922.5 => 9.44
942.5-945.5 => 11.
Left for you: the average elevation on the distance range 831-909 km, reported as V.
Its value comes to 8.43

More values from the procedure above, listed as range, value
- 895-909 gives 9.33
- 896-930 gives 9.69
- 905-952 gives 10.6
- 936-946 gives 10.8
